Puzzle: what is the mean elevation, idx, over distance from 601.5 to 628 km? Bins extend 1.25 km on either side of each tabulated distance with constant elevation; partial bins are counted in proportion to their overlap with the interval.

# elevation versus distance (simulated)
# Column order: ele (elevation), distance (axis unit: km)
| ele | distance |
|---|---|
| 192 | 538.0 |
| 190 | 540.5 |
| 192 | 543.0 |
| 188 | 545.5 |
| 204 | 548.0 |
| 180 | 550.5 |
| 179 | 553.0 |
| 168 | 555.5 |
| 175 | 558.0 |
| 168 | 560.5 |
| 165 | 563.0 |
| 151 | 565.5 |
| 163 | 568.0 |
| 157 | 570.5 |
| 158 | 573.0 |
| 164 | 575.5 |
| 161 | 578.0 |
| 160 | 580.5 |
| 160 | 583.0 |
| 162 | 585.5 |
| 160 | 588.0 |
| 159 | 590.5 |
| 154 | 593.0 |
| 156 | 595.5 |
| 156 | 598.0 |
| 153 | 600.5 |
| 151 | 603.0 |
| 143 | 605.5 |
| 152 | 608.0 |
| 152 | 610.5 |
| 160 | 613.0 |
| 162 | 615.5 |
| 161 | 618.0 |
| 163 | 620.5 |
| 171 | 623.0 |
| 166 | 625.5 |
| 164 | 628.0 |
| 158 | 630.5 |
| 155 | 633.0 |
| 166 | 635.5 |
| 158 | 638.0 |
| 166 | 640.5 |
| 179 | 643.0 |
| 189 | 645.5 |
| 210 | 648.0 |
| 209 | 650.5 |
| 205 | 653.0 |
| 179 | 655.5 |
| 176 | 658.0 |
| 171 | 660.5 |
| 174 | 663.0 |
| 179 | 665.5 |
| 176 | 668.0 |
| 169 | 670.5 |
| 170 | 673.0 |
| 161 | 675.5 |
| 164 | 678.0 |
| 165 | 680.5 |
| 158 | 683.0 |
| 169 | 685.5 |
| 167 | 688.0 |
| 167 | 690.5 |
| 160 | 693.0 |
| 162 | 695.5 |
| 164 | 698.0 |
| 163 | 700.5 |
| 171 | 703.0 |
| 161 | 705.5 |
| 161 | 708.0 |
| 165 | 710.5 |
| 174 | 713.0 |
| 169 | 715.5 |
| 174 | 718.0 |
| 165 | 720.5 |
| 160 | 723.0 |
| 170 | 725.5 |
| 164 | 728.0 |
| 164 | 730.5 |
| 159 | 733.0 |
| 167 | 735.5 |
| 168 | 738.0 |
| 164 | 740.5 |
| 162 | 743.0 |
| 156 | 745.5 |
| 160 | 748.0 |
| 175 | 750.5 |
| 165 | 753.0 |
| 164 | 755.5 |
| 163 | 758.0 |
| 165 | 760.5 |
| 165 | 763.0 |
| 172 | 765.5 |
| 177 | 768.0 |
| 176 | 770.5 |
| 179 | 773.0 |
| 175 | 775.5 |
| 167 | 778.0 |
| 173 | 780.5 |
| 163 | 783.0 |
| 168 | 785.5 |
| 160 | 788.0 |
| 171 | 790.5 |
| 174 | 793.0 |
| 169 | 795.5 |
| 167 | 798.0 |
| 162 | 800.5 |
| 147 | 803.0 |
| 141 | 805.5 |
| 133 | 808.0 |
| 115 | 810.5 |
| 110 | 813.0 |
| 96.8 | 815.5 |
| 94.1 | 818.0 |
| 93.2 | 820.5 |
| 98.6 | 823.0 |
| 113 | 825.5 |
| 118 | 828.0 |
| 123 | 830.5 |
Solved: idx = 158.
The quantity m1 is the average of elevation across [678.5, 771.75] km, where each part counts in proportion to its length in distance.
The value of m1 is 166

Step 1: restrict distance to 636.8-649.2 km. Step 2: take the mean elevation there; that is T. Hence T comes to 180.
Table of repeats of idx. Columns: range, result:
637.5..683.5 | 177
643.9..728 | 172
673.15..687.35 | 164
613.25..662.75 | 174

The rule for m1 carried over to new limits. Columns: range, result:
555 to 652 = 164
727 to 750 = 163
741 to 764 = 164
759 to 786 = 171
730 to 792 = 167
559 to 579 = 161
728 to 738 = 164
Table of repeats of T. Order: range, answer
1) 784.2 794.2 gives 168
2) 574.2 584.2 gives 161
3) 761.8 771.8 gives 173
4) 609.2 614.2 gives 156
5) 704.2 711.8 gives 162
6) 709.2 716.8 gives 169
